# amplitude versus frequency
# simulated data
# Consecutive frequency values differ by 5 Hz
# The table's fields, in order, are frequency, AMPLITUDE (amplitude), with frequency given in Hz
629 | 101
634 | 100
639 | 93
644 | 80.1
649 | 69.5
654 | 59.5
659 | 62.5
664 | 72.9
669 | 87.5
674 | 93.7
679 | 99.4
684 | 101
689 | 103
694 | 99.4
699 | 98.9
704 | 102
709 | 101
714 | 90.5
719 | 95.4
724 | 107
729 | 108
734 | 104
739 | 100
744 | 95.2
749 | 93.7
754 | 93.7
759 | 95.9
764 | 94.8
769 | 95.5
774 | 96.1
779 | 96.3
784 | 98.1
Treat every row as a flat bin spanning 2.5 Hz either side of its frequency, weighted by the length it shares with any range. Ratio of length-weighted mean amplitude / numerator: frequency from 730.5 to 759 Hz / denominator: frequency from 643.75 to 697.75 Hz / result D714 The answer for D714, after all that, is 1.15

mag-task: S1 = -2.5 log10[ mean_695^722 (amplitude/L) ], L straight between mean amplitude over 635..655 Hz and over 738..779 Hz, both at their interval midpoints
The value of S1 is -0.12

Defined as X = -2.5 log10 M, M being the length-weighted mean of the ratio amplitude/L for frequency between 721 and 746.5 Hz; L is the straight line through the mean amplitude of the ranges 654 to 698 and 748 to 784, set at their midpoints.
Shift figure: -0.109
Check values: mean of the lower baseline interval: 88.5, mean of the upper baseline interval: 95.4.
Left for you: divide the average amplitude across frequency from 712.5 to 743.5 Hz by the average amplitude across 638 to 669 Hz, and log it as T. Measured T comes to 1.4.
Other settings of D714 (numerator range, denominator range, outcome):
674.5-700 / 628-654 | 1.17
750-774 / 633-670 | 1.24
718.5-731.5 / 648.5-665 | 1.61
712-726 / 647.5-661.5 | 1.54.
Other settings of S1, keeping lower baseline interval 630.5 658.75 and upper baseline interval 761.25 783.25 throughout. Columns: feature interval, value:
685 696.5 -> -0.182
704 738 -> -0.133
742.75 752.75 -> -0.017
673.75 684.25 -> -0.170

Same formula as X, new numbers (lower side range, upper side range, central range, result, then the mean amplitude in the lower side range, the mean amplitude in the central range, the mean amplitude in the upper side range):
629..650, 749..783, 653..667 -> 0.33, 88.6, 66.4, 95.4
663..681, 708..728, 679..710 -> -0.08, 89.4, 101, 99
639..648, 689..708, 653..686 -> 0.10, 81.9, 83.1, 101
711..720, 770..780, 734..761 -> -0.02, 93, 96.5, 96.1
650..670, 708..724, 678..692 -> -0.24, 69.2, 101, 96.9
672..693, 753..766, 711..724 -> 0.02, 99.4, 96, 94.9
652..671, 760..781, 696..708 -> -0.25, 70.4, 100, 95.7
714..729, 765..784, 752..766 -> 0.03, 101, 94.8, 96.2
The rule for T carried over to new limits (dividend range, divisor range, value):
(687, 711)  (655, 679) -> 1.26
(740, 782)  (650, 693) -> 1.12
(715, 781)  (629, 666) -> 1.25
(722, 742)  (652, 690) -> 1.24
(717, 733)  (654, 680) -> 1.30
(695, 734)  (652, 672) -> 1.41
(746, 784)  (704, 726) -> 0.97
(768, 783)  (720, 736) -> 0.91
